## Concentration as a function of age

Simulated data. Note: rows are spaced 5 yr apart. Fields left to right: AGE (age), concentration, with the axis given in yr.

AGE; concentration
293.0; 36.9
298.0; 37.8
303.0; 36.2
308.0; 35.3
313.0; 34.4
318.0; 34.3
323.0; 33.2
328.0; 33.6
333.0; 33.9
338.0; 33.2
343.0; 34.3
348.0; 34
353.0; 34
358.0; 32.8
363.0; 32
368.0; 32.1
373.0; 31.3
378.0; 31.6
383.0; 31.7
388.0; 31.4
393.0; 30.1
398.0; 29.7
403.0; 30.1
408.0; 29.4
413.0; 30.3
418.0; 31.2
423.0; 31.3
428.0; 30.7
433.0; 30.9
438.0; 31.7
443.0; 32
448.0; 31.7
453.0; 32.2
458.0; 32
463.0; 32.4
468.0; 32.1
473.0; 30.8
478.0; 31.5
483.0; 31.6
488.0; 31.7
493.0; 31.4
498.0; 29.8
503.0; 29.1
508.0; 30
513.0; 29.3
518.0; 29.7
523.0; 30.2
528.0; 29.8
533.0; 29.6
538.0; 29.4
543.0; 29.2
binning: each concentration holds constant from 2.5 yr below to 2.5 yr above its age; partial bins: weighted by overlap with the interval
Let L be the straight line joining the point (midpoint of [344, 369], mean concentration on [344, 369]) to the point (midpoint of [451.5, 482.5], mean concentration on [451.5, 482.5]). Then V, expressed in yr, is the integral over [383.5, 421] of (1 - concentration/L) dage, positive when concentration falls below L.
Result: 2.5 yr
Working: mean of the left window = 33.1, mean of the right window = 31.8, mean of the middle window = 30.4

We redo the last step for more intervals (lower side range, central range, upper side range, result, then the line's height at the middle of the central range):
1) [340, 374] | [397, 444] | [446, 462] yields 2.4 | 32.4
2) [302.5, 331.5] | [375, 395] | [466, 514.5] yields 1.0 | 32.9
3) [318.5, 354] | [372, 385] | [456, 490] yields 0.6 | 33.1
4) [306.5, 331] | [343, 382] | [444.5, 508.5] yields 0.8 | 33.3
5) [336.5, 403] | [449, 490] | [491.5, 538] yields -1.7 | 30.5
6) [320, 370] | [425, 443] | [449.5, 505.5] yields 0.4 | 32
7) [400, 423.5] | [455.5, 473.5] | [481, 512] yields -0.9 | 30.5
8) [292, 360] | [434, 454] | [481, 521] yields -0.1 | 31.7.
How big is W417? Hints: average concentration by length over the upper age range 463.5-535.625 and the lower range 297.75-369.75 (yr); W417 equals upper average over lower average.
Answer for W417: 0.90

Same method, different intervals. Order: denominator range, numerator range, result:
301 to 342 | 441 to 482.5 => 0.93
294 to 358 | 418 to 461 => 0.91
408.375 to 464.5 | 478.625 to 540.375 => 0.96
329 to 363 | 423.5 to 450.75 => 0.94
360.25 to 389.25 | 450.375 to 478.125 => 1.00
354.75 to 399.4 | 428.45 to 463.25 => 1.01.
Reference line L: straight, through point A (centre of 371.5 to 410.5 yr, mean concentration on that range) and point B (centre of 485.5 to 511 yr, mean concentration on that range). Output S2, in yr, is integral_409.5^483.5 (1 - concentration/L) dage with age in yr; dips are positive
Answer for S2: -2.3 yr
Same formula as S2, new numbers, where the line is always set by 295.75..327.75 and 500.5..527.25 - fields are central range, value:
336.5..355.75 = 0.1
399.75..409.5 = 0.8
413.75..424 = 0.4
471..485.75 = -0.3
